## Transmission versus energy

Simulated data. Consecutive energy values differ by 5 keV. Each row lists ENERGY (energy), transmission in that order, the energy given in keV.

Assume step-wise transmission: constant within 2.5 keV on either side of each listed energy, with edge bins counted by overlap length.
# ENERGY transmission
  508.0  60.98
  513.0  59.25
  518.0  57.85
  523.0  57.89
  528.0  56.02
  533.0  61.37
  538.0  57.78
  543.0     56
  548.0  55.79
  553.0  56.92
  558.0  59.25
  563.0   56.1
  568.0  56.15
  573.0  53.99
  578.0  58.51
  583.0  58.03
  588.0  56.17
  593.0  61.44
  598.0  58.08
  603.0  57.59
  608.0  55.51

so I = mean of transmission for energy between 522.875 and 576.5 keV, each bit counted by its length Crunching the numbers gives 57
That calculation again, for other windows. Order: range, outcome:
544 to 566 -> 56.9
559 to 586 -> 56.7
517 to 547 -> 57.7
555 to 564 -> 57.9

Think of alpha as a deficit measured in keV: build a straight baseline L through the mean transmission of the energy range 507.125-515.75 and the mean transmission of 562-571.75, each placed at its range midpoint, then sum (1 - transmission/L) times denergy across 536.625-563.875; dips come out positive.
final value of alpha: 0.0 keV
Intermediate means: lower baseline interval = 59.9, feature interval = 57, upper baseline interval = 55.9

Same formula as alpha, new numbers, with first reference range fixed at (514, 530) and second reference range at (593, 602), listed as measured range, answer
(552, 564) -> 0.1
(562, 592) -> 0.9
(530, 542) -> -0.3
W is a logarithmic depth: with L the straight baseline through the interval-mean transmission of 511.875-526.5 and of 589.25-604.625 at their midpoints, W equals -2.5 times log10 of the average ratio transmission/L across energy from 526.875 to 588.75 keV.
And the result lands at 0.03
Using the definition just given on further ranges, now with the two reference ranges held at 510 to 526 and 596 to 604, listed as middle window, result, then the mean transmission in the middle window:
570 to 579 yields 0.04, 55.9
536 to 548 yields 0.03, 56.6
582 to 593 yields 0.00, 58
